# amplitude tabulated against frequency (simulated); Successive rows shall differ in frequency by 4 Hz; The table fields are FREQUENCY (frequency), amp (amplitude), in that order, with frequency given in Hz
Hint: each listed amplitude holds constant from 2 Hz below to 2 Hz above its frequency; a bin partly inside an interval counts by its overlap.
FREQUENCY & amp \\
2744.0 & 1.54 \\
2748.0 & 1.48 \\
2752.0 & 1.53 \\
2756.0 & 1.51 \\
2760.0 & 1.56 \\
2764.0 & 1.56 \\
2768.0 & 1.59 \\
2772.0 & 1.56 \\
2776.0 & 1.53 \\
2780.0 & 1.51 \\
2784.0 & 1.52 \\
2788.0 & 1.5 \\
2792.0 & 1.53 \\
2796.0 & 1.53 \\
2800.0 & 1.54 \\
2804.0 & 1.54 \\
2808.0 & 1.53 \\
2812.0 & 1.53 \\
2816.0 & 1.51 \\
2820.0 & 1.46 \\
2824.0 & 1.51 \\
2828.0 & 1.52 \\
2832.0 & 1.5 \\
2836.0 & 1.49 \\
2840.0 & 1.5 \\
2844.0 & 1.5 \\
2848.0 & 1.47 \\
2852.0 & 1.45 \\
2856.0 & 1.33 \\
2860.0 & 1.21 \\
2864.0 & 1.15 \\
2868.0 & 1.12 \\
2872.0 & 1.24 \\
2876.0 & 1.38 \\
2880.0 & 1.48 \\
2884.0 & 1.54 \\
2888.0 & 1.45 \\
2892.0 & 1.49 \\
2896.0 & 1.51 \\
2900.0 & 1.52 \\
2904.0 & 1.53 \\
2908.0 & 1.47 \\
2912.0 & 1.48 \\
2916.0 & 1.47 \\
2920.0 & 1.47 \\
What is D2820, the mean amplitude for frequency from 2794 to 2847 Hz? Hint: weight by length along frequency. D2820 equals 1.51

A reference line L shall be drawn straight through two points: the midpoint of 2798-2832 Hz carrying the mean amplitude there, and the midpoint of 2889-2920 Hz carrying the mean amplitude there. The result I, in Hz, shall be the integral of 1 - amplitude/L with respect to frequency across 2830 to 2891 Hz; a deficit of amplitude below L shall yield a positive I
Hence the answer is 4.68 Hz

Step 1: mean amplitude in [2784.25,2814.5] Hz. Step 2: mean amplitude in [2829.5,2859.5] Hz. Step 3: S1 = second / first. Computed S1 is 0.95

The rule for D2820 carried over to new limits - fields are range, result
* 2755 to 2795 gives 1.54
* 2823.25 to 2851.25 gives 1.5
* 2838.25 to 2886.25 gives 1.36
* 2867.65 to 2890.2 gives 1.39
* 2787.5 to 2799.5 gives 1.53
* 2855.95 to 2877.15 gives 1.22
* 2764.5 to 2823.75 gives 1.53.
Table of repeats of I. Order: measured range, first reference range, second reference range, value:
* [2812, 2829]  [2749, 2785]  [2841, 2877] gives -1.1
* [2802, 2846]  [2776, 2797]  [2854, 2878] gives -3.9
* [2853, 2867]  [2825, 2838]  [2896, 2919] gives 2.4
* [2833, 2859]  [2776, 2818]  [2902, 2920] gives 1.0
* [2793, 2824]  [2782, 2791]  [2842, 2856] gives -0.6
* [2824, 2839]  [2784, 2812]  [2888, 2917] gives 0.1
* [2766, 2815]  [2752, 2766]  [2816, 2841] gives -0.4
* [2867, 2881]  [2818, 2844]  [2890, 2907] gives 1.9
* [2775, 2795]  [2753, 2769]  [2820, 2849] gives 0.2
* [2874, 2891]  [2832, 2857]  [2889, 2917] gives 0.2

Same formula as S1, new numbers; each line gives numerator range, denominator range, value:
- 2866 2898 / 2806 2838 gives 0.93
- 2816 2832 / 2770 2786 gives 0.98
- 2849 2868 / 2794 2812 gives 0.83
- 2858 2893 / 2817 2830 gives 0.89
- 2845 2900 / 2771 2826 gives 0.91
